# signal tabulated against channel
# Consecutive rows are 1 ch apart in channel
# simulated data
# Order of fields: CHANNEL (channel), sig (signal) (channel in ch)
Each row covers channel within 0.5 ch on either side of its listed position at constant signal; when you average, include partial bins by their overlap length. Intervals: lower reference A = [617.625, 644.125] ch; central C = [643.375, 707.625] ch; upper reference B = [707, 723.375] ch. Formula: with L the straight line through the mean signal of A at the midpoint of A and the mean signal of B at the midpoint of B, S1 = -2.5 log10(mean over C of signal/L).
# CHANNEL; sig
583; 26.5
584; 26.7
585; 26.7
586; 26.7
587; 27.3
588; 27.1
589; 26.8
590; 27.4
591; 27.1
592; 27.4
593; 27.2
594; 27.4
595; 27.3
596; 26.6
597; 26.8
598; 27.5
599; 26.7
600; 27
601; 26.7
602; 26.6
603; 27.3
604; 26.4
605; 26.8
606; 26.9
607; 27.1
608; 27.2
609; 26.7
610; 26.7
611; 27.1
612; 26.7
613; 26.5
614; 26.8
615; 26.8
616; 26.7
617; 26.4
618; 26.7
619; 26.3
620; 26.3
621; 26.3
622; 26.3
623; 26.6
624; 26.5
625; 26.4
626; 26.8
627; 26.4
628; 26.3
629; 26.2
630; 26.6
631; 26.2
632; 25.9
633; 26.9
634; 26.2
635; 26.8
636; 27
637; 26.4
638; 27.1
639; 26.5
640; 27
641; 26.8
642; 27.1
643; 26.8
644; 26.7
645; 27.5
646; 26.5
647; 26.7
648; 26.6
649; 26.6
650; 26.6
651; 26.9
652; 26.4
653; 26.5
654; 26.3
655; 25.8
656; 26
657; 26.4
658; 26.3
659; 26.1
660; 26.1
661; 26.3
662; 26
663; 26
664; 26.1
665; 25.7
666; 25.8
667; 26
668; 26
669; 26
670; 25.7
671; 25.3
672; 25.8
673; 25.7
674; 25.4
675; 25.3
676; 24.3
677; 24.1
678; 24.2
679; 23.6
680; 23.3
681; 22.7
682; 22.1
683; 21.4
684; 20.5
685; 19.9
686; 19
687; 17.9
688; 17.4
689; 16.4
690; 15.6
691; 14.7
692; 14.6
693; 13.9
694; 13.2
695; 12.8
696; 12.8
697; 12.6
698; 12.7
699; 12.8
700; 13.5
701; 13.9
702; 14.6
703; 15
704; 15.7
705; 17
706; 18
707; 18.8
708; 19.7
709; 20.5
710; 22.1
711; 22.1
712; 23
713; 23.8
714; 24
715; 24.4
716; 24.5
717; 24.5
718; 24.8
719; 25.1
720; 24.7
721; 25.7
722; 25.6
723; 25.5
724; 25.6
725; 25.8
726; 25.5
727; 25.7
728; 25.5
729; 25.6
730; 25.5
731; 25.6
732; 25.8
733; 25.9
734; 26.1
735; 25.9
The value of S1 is 0.152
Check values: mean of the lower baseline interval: 26.6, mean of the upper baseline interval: 23.6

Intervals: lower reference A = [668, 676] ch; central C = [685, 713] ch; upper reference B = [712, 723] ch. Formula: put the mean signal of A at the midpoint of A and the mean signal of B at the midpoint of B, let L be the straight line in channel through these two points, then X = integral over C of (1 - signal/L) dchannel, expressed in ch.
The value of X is 9.52 ch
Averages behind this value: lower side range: 25.5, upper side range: 24.7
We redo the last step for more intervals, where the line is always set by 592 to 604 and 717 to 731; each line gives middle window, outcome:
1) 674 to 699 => 7.1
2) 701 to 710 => 2.9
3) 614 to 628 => 0.1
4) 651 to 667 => 0.1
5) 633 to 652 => -0.2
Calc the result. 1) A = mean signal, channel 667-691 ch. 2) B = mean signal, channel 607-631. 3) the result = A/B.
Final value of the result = 0.84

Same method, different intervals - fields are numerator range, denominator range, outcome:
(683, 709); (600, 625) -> 0.60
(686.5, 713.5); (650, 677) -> 0.64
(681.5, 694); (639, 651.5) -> 0.66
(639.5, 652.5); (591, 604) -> 0.99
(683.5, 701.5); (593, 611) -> 0.57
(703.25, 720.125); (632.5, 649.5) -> 0.81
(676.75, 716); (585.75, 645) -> 0.69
